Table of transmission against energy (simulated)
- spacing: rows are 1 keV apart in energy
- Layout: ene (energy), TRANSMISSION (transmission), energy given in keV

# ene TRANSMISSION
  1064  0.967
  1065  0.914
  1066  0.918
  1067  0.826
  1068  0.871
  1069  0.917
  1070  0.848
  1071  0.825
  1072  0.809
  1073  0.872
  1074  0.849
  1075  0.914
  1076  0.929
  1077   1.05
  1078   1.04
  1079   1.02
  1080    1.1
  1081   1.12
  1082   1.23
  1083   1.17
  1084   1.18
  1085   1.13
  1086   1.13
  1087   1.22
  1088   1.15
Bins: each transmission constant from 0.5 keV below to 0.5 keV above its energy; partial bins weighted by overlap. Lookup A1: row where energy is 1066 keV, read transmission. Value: 0.918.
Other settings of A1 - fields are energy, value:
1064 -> 0.967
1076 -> 0.929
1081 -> 1.12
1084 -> 1.18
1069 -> 0.917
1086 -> 1.13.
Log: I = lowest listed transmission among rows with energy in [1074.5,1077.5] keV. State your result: 0.914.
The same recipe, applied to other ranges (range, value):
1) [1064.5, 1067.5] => 0.826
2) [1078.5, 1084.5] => 1.02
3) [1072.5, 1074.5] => 0.849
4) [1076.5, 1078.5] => 1.04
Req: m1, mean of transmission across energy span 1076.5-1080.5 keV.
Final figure 1.05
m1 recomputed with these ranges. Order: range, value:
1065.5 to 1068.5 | 0.872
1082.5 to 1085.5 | 1.16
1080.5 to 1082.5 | 1.18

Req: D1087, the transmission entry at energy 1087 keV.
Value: 1.22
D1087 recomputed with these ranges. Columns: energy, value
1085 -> 1.13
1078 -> 1.04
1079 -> 1.02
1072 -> 0.809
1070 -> 0.848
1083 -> 1.17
